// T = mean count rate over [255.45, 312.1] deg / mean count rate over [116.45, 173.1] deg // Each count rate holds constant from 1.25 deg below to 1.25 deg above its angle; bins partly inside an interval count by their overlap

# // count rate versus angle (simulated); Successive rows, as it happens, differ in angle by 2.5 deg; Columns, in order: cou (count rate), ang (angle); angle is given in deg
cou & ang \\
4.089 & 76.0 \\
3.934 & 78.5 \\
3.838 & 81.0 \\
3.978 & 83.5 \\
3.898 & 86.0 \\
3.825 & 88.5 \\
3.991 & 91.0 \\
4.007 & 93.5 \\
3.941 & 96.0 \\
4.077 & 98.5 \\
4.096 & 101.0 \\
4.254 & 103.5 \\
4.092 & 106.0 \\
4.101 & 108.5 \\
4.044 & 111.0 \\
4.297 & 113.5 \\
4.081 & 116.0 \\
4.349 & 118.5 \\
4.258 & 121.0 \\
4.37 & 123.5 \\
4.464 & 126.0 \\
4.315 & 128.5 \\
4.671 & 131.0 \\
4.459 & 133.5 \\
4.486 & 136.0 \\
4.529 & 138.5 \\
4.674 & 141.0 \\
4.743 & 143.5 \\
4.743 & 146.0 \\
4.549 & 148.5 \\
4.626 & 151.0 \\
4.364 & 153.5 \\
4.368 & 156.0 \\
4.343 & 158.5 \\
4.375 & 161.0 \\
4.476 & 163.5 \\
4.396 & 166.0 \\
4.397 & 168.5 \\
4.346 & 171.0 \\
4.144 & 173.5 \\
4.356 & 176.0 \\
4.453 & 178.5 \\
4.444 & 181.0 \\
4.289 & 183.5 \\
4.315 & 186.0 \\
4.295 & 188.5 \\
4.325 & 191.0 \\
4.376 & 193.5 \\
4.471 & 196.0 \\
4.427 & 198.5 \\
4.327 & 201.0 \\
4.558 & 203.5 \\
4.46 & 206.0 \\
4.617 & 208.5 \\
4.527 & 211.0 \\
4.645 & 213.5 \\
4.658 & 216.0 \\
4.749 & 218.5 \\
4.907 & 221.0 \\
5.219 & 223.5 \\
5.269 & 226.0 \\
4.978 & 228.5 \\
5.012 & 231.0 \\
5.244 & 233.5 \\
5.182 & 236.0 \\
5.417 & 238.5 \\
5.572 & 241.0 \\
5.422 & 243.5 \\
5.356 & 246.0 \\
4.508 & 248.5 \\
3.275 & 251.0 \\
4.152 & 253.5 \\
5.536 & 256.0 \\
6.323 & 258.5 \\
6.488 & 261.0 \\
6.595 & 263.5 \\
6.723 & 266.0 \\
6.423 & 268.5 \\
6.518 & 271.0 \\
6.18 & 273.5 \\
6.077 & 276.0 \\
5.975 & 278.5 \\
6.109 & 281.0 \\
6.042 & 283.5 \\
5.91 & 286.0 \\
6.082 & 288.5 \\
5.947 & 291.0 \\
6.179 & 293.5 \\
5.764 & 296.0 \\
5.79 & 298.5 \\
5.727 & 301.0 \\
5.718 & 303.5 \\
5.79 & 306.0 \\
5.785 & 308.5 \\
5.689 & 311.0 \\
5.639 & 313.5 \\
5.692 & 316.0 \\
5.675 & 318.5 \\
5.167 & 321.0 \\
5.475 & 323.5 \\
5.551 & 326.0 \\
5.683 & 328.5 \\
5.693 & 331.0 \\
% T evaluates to 1.36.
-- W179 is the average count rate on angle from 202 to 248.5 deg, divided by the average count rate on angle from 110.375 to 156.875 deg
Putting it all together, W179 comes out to 1.1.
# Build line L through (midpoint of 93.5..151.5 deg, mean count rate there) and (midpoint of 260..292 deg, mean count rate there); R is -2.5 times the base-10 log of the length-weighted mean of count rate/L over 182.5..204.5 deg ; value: 0.19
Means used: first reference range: 4.35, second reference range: 6.24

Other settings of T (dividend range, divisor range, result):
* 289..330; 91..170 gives 1.31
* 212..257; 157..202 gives 1.13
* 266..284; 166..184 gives 1.43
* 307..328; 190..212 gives 1.25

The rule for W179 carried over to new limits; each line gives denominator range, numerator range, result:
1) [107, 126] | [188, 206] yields 1.04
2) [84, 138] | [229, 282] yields 1.34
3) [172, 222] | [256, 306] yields 1.37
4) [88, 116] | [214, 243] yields 1.25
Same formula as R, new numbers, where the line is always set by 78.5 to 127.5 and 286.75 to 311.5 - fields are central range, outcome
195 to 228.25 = 0.09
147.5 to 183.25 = 0.06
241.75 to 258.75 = 0.11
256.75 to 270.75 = -0.17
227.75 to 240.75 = 0.01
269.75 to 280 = -0.10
